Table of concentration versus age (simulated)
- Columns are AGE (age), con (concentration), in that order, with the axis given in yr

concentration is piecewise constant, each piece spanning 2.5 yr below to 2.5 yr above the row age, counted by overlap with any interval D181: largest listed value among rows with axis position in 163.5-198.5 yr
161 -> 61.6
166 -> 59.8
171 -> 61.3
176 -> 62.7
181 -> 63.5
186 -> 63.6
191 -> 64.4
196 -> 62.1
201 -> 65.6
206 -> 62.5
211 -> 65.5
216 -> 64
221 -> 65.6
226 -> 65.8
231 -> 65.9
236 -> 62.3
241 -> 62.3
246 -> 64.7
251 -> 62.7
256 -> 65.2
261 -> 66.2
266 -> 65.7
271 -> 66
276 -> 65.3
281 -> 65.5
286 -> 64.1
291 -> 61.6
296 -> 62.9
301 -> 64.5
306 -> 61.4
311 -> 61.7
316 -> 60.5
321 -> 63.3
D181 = 64.4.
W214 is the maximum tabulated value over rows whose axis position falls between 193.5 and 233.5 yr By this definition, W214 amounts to 65.9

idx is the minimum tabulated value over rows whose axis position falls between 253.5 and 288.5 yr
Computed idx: 64.1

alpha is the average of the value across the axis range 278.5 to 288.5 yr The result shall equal 64.8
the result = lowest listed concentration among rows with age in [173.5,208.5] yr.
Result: 62.1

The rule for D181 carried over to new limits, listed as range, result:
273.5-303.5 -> 65.5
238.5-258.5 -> 65.2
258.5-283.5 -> 66.2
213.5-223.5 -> 65.6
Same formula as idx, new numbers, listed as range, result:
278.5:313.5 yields 61.4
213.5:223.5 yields 64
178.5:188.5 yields 63.5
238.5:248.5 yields 62.3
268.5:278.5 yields 65.3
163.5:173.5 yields 59.8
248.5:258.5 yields 62.7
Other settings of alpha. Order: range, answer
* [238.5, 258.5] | 63.7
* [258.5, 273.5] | 66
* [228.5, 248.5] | 63.8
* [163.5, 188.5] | 62.2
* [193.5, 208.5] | 63.4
